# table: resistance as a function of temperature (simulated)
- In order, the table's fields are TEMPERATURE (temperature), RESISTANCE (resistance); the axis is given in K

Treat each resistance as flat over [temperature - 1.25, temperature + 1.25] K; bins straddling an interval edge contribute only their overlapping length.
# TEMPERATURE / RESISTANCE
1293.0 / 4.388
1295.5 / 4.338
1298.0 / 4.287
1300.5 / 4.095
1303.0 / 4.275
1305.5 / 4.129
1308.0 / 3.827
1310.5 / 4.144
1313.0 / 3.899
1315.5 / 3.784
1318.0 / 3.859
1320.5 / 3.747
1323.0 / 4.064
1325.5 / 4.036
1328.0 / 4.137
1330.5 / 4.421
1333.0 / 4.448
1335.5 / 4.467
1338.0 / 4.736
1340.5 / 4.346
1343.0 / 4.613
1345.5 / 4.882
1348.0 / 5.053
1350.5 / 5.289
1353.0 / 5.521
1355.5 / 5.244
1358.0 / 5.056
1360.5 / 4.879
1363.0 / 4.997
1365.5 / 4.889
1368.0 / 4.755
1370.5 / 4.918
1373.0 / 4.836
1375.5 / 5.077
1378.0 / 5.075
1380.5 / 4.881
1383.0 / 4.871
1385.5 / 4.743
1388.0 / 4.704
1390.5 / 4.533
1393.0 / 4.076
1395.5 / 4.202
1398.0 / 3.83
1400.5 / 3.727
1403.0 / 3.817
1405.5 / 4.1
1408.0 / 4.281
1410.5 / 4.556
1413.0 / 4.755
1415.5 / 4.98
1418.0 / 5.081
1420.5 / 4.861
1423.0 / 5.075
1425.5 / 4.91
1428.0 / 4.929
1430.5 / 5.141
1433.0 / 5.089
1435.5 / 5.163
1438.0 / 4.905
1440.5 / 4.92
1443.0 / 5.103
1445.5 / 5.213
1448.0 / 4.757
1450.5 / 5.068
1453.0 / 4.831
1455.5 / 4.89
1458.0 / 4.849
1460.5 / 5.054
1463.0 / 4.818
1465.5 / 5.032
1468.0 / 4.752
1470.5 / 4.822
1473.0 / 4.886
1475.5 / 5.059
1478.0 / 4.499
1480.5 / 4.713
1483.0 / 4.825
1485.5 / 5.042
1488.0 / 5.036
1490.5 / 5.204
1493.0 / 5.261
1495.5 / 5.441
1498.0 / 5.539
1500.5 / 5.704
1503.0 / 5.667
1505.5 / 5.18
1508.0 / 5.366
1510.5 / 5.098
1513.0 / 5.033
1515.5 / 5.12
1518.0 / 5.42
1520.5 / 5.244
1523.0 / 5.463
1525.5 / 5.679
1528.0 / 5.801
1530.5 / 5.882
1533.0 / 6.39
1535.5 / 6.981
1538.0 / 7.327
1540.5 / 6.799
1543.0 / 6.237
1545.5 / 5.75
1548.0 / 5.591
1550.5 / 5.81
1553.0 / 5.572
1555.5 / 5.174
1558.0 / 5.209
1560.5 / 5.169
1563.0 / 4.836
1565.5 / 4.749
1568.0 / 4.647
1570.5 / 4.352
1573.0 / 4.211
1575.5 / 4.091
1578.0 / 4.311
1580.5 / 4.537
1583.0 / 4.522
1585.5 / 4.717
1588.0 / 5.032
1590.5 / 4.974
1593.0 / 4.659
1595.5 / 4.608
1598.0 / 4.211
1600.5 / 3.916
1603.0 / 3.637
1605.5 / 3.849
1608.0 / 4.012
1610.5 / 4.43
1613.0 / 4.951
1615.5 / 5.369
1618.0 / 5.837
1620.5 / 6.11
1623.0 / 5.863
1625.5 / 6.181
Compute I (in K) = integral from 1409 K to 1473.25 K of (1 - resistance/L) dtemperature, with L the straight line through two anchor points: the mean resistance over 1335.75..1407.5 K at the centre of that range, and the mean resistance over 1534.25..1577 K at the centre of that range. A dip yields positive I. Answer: 0.4 K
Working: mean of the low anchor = 4.69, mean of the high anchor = 5.43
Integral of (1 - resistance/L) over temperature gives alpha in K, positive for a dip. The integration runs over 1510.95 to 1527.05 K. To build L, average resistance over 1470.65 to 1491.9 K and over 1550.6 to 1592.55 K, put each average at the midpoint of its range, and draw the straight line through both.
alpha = -1.6 K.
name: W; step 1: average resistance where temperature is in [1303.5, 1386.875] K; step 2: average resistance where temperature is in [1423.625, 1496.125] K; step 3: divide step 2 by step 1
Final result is 1.08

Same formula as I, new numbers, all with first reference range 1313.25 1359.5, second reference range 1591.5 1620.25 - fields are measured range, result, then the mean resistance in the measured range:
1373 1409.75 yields 0.77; 4.44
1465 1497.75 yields -3.17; 4.98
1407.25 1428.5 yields -1.40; 4.83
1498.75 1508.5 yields -2.03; 5.49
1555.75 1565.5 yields -1.04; 5.04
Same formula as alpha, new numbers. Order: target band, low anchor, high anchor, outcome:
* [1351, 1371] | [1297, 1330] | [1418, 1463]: -3.0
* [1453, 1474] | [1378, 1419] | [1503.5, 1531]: 0.3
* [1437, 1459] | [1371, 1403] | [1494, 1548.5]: 0.6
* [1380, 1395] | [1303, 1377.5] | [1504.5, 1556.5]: 0.8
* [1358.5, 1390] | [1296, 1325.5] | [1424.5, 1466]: -2.9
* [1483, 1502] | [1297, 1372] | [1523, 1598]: -0.9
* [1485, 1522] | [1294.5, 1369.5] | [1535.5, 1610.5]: -3.8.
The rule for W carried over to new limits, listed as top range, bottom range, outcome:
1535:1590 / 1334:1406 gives 1.11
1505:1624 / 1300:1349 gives 1.22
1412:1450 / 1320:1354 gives 1.09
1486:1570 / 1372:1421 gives 1.22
